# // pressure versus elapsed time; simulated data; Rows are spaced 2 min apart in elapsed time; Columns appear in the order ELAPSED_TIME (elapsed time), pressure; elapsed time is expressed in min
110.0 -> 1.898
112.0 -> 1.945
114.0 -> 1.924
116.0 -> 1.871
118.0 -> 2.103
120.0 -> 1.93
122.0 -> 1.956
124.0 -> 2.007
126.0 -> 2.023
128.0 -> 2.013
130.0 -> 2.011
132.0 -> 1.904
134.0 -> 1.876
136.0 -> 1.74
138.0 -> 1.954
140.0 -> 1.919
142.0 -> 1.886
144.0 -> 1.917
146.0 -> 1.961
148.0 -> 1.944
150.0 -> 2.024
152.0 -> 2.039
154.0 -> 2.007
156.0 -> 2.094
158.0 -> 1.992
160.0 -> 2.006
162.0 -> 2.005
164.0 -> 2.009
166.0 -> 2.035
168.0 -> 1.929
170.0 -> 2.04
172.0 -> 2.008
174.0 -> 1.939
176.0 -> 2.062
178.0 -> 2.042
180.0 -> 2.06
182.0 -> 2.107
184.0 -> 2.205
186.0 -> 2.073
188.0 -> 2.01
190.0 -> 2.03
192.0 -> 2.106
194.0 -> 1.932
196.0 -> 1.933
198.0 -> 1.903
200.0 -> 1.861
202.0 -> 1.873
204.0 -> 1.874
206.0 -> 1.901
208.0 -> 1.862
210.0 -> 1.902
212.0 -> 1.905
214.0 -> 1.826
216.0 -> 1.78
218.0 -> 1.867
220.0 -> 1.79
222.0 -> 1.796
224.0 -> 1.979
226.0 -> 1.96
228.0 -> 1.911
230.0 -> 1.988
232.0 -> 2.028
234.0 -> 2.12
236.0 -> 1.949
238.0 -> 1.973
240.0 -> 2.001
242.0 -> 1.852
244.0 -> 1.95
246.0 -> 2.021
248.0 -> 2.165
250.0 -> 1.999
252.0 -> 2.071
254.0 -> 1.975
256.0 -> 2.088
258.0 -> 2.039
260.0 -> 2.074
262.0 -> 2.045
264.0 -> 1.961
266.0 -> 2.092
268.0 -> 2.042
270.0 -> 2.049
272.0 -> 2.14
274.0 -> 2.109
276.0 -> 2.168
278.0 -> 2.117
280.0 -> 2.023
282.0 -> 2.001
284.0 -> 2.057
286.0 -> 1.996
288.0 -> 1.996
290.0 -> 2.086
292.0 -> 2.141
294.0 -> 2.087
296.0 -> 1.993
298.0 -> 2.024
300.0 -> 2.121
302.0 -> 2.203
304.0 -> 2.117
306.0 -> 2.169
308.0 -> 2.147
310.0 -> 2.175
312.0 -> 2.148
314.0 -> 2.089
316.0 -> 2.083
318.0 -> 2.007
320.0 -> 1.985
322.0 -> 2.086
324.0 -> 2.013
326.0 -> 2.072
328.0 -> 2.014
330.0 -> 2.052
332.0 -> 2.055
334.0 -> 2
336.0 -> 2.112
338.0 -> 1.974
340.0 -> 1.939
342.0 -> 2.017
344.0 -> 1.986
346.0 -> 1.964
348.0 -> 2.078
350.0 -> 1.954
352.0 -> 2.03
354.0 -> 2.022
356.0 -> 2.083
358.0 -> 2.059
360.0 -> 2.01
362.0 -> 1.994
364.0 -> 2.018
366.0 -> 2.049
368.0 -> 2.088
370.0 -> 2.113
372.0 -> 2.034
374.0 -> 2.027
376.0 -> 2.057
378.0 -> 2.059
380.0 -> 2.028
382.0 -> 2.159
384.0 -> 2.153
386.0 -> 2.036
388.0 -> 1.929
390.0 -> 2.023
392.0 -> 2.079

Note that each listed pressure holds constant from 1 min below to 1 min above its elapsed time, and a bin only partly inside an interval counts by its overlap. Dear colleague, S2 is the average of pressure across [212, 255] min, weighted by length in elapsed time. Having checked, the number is 1.95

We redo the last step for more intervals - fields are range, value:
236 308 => 2.06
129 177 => 1.97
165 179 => 2.01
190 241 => 1.92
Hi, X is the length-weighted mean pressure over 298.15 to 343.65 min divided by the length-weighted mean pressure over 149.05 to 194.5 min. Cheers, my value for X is 1.02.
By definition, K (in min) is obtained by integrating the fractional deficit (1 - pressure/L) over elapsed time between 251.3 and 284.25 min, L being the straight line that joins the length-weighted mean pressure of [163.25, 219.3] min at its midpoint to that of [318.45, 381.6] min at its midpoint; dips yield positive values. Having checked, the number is -1.1 min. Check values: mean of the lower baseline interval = 1.97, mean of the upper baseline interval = 2.03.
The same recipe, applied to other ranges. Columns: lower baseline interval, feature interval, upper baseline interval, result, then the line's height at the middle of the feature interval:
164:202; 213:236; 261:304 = 1.4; 2.04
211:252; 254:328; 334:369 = -3.4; 1.98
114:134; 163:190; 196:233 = -1.6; 1.92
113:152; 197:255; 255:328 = 2.6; 2.02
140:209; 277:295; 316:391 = -0.3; 2.02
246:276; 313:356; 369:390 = 0.7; 2.06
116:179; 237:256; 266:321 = 0.4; 2.05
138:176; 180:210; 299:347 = 0.4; 2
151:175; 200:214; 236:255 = 0.9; 2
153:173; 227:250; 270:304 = 0.6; 2.05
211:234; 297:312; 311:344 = -1.0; 2.01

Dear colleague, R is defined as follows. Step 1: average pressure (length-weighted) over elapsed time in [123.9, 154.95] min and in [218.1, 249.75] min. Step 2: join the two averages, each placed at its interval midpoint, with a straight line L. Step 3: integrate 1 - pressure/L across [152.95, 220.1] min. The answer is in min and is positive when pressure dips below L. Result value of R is -0.5 min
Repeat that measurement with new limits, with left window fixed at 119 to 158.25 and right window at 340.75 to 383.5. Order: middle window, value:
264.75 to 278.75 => -0.6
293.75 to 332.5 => -1.1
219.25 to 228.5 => 0.5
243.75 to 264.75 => -0.4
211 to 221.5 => 0.8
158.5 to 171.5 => -0.2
